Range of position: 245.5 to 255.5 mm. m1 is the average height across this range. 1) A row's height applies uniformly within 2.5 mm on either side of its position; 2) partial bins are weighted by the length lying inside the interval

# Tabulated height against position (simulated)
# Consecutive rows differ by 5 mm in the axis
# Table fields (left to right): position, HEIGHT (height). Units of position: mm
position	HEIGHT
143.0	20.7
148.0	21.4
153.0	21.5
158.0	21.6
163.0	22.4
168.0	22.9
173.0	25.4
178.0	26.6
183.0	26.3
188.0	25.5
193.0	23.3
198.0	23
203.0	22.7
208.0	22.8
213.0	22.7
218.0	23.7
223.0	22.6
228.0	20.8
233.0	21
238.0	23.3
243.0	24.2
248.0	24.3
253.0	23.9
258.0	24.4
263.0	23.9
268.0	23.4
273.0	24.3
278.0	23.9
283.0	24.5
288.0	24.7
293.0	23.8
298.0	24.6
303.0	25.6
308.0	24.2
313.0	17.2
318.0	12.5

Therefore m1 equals 24.1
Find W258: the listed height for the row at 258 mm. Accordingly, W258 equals 24.4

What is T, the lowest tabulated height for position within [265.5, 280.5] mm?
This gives 23.4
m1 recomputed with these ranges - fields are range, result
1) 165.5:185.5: 25.3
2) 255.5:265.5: 24.1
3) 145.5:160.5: 21.5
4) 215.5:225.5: 23.1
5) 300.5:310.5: 24.9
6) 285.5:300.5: 24.4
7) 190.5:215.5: 22.9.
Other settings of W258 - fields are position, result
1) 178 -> 26.6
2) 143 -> 20.7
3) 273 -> 24.3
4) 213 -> 22.7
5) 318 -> 12.5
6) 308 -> 24.2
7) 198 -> 23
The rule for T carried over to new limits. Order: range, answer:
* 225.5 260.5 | 20.8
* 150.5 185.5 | 21.5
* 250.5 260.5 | 23.9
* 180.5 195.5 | 23.3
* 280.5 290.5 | 24.5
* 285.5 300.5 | 23.8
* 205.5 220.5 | 22.7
